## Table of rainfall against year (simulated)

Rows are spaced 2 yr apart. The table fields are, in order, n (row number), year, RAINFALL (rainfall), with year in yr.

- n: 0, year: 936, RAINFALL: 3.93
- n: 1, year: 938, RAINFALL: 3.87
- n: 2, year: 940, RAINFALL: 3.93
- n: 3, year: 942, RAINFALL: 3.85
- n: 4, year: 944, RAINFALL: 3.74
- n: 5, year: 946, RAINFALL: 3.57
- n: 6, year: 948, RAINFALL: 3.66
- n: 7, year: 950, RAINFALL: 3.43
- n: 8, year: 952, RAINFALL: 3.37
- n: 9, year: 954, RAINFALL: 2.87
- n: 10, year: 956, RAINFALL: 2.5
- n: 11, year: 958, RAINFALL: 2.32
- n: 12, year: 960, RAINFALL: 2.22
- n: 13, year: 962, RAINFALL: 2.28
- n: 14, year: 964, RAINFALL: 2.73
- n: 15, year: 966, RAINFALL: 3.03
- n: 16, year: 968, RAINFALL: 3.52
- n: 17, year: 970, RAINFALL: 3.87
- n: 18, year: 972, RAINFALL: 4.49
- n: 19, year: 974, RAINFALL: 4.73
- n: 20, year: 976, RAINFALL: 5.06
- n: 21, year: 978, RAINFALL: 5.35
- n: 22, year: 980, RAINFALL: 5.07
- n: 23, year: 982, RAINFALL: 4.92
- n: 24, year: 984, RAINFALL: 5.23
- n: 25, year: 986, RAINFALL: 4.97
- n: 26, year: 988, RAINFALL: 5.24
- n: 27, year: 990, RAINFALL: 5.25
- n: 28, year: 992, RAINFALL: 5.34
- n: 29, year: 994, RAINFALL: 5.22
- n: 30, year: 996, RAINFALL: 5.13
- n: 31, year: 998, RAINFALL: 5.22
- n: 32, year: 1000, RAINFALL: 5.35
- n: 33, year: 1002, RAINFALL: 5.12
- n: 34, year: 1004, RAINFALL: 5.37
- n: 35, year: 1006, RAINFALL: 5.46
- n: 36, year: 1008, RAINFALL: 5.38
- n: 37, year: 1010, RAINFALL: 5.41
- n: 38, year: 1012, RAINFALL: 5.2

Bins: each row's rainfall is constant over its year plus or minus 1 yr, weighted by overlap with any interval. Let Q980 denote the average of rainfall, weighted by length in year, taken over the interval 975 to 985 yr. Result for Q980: 5.13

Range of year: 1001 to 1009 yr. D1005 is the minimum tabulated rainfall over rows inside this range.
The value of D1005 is 5.12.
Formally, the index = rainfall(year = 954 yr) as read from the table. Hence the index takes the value 2.87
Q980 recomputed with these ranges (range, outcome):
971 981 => 4.94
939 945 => 3.84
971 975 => 4.61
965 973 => 3.73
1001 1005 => 5.25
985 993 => 5.2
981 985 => 5.08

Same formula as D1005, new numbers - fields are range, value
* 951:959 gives 2.32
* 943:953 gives 3.37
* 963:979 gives 2.73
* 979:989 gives 4.92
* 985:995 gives 4.97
